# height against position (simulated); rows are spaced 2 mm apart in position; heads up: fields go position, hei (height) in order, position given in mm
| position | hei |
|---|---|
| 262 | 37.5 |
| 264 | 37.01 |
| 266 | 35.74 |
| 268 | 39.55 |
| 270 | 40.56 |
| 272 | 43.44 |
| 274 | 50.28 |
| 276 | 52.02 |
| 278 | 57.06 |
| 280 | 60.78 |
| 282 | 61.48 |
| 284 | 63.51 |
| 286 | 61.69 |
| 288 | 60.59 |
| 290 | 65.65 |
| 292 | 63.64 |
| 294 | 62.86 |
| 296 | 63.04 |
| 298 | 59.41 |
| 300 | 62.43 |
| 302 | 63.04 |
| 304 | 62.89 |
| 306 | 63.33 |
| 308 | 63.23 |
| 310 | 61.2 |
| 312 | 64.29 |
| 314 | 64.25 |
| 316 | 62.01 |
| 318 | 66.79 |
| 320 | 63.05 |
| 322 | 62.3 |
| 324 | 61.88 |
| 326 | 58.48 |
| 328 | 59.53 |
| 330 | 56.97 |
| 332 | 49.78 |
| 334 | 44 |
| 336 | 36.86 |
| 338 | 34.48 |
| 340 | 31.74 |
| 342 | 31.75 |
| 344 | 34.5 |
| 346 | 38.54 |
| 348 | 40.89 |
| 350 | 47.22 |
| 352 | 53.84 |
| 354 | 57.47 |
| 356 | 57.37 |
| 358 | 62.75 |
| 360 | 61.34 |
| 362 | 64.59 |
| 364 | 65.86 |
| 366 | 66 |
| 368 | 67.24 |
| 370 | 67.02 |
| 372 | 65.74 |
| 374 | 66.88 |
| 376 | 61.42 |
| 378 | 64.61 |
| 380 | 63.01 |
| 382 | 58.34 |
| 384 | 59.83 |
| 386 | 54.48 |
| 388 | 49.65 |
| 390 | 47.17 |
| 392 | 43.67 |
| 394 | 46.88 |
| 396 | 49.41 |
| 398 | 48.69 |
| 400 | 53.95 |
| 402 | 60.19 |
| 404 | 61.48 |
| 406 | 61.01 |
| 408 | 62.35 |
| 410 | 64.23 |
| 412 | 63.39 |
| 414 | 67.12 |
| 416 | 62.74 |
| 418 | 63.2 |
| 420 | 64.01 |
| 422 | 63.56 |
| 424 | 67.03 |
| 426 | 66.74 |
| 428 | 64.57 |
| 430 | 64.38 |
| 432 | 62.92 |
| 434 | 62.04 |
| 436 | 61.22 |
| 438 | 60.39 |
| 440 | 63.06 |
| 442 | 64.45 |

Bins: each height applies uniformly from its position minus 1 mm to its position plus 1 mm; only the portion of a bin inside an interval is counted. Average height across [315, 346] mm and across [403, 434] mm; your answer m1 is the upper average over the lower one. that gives 1.28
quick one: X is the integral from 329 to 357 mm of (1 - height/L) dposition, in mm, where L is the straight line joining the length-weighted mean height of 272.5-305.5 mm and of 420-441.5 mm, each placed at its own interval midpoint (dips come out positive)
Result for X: 8.0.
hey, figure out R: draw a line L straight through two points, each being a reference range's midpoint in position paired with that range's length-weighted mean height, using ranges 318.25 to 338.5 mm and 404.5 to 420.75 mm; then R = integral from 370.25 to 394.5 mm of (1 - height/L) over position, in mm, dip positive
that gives 1.0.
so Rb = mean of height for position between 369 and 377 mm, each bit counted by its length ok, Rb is 65.3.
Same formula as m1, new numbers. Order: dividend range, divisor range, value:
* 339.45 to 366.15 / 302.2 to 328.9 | 0.81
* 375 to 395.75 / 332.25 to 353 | 1.38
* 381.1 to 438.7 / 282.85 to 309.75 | 0.94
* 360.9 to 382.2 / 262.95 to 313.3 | 1.14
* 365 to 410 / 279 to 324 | 0.93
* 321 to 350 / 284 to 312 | 0.73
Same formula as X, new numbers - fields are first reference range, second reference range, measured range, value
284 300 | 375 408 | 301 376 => 3.7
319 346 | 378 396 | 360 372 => -3.4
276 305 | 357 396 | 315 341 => 3.4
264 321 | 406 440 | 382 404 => 3.6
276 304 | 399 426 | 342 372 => 3.2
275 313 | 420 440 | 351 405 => 3.8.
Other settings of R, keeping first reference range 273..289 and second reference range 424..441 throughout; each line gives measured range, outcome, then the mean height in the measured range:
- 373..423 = 3.07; 58.5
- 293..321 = -1.75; 63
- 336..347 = 4.73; 34.4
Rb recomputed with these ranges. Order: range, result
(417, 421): 63.6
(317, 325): 63.5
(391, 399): 47.2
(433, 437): 61.6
